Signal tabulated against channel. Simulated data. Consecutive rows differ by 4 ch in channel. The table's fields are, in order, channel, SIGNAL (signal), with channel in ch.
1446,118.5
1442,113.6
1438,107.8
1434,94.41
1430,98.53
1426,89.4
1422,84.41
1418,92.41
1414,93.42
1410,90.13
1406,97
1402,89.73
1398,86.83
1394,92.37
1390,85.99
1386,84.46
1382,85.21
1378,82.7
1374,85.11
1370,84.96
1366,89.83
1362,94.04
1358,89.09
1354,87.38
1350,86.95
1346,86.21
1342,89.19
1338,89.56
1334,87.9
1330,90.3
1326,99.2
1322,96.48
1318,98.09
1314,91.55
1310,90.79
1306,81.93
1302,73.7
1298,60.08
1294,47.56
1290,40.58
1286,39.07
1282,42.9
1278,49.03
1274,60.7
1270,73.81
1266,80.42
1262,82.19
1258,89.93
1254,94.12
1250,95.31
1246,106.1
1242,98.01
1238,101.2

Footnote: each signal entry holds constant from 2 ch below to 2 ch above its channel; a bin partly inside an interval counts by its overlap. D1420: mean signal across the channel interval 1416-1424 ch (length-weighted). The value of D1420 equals 88.4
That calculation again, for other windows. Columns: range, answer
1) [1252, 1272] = 84.1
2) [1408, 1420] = 92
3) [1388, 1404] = 88.7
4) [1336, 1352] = 88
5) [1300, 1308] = 77.8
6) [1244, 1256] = 98.5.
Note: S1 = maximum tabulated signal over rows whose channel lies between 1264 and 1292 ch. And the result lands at 80.42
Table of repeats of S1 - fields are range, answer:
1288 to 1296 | 47.56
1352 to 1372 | 94.04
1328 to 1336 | 90.3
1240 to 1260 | 106.1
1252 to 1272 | 94.12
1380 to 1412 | 97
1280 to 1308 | 81.93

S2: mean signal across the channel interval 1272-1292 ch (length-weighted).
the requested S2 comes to 46.5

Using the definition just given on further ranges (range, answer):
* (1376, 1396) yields 86.1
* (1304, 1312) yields 86.4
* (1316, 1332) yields 96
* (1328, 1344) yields 89.2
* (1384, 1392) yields 85.2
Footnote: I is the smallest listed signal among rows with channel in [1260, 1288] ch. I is 39.07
